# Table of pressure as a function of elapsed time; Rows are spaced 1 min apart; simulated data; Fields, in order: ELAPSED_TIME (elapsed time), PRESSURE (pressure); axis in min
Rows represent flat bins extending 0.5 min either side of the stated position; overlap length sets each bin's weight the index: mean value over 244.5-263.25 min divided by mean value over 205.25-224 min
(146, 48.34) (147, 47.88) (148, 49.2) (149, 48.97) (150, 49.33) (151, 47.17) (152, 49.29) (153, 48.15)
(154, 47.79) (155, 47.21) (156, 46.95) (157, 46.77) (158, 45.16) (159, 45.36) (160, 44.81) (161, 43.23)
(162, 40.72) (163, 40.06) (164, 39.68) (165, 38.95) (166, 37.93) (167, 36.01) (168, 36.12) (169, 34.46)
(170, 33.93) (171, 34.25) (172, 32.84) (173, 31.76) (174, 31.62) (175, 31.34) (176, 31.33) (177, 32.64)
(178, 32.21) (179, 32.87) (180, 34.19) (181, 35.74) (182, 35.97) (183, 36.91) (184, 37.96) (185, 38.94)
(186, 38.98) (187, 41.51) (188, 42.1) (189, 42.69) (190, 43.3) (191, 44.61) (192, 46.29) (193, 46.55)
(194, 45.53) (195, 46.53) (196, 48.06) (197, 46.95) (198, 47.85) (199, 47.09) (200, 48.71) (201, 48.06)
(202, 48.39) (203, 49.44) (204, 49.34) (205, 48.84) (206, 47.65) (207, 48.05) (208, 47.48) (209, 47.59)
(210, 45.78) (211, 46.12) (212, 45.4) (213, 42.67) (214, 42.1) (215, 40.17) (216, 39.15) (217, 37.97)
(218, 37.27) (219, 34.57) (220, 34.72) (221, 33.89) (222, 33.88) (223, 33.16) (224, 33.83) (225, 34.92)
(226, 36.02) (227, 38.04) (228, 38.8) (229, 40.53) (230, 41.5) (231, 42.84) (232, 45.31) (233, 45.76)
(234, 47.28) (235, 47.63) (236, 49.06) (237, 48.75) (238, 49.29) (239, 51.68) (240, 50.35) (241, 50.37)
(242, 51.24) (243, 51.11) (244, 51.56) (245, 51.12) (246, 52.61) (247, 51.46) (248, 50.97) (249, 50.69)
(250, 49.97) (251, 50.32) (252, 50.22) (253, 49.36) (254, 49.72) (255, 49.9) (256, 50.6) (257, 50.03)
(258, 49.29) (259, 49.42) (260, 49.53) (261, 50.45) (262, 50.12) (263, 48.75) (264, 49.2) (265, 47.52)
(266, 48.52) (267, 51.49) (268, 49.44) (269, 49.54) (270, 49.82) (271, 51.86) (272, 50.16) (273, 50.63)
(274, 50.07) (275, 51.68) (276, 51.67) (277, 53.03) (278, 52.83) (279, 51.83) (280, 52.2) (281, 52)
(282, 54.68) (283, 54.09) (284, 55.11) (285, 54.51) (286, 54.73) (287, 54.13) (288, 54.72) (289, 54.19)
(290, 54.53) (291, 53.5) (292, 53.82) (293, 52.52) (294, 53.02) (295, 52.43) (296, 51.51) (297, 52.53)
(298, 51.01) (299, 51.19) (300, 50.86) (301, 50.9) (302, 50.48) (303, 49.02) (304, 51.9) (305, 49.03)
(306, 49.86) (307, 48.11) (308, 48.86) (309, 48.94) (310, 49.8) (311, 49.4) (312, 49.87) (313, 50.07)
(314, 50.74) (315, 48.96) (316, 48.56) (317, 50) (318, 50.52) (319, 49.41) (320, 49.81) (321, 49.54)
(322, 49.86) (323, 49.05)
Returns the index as 1.2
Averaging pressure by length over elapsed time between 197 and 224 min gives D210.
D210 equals 43.2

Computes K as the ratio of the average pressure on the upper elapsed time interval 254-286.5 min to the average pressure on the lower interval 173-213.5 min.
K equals 1.2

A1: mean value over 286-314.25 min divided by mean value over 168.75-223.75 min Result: 1.26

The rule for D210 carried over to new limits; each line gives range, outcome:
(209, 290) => 47.5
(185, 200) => 44.8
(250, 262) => 49.9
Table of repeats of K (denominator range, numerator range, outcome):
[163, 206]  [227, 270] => 1.21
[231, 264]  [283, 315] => 1.04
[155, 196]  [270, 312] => 1.32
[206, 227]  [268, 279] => 1.28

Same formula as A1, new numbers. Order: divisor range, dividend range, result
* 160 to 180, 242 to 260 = 1.42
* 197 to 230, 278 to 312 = 1.23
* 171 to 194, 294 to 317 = 1.34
